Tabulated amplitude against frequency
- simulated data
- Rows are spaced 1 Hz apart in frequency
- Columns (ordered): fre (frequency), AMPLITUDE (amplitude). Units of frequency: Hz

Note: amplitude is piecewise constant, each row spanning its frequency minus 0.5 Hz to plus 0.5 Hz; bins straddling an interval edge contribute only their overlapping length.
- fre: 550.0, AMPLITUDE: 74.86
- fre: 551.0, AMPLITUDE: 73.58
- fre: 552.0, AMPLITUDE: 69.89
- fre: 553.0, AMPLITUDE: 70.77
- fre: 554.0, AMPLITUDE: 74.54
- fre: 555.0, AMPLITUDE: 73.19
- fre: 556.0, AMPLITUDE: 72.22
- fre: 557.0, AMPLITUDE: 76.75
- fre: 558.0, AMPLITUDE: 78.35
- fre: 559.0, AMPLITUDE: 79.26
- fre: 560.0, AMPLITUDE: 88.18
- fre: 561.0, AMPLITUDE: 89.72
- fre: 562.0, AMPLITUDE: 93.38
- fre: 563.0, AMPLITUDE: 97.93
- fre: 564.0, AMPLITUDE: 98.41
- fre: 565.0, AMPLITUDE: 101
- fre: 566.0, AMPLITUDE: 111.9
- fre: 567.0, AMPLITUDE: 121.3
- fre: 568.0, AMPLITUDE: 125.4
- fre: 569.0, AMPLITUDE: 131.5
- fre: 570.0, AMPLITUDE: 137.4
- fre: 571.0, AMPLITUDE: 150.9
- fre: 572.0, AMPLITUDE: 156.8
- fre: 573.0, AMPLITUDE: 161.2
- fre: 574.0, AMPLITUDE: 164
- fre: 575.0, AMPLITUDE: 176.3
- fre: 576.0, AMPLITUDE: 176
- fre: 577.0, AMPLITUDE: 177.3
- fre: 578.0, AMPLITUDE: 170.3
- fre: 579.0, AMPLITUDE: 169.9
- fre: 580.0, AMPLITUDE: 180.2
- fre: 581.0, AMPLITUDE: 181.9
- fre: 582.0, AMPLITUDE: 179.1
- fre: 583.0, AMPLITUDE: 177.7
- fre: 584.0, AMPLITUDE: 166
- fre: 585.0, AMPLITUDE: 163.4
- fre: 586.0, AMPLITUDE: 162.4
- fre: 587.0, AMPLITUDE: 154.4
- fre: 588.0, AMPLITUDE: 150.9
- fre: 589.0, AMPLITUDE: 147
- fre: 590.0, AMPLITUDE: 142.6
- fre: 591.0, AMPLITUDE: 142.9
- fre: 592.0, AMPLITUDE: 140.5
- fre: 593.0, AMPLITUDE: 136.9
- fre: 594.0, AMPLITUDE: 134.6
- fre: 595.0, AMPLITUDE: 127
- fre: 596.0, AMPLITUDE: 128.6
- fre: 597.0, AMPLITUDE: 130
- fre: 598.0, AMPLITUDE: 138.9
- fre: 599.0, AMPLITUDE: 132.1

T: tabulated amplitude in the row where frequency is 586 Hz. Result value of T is 162.4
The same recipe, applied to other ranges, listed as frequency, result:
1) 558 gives 78.35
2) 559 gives 79.26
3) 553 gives 70.77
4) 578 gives 170.3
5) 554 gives 74.54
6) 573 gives 161.2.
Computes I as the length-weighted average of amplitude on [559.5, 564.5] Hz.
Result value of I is 93.5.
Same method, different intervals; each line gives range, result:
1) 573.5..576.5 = 172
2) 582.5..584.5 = 172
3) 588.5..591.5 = 144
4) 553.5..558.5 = 75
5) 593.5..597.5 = 130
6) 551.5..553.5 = 70.3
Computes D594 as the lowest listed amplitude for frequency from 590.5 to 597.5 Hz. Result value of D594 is 127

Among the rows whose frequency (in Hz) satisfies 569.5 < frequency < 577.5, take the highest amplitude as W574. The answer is 177.3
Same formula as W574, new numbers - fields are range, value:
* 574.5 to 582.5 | 181.9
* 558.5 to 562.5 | 93.38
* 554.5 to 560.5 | 88.18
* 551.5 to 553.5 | 70.77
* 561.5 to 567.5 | 121.3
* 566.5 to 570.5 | 137.4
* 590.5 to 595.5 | 142.9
